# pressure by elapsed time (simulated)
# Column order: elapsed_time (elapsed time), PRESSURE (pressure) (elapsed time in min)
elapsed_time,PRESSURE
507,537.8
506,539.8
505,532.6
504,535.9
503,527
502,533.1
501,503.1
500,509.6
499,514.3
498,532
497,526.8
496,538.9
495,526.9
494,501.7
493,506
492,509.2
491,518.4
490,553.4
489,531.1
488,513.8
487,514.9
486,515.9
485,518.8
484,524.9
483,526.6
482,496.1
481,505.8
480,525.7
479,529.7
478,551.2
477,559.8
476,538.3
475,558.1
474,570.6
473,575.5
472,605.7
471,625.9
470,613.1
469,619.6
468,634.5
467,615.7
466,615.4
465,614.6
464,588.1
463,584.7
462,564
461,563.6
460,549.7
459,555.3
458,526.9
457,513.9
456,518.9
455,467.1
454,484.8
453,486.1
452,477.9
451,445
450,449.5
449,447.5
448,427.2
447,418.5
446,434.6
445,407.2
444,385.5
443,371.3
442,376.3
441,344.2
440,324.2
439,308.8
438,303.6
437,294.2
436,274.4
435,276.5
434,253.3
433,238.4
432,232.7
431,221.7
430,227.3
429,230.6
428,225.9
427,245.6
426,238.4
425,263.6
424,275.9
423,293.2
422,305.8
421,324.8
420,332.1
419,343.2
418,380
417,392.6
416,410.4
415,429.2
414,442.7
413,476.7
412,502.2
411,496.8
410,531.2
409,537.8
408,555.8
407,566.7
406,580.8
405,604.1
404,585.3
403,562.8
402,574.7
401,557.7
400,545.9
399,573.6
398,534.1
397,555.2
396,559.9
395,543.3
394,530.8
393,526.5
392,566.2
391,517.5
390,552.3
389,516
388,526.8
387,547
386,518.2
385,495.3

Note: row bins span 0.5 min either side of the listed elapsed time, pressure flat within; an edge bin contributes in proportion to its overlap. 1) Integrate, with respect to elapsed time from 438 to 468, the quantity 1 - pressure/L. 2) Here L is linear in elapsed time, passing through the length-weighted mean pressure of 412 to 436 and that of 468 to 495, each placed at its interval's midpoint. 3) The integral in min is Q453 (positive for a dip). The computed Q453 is -3.17 min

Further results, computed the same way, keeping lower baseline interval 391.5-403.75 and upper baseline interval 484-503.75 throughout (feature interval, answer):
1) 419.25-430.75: 5.80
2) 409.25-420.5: 2.35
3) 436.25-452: 4.50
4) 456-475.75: -1.91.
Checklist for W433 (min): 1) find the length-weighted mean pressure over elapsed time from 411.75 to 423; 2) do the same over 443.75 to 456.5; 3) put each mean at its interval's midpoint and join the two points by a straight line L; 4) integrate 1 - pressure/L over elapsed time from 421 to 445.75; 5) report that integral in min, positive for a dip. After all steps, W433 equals 7.63 min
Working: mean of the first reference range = 388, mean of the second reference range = 451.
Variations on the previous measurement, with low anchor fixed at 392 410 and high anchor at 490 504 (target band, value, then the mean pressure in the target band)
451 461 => 0.5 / 508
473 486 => -0.2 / 535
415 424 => 3.3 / 348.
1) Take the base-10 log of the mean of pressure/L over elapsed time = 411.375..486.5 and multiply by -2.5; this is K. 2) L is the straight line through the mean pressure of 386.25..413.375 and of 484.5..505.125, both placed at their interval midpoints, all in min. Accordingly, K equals 0.21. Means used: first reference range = 546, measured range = 439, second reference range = 522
